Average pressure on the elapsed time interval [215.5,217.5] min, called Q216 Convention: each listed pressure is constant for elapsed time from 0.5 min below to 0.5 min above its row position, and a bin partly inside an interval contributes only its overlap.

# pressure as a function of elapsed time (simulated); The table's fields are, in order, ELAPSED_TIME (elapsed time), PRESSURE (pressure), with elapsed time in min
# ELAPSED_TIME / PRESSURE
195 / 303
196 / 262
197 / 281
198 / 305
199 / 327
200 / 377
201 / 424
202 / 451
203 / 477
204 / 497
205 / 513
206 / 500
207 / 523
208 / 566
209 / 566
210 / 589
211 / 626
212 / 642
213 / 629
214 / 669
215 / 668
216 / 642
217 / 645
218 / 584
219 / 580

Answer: 644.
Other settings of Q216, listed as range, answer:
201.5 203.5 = 464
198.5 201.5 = 376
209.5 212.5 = 619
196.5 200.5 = 322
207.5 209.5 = 566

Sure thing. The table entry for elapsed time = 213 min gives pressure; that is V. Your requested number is 629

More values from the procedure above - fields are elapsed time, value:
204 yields 497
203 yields 477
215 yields 668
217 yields 645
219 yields 580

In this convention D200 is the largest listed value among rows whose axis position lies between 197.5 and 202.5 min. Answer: 451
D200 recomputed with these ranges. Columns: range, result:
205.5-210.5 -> 589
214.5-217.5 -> 668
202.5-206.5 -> 513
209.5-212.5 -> 642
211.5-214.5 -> 669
